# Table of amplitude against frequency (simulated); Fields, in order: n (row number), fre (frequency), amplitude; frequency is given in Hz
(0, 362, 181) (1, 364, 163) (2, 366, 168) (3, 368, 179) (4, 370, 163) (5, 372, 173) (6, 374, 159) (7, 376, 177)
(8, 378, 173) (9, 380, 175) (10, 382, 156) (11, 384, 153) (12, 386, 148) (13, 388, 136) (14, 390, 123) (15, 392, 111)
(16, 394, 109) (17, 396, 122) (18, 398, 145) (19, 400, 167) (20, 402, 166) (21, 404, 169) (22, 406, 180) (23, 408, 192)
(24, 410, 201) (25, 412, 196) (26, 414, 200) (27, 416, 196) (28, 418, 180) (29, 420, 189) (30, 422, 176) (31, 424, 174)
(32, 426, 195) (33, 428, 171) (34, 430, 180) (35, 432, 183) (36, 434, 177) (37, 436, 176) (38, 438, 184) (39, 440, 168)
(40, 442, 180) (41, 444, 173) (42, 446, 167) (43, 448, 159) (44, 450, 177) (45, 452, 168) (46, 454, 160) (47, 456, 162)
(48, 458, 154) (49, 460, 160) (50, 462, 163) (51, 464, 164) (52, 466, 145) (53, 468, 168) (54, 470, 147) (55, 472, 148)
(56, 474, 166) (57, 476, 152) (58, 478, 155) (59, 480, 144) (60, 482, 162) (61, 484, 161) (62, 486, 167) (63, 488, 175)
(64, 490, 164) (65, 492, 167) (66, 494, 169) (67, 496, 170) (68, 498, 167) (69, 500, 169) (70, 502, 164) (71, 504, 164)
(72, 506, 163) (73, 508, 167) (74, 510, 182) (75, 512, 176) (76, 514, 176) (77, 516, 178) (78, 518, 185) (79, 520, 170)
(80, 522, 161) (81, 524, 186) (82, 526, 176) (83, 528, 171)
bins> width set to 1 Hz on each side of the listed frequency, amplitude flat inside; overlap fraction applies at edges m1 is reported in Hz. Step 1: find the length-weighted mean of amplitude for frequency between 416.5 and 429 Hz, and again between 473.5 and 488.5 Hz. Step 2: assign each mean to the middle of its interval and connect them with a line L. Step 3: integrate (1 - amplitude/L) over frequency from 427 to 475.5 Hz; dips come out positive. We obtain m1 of 1.2 Hz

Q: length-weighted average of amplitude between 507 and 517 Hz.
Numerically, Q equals 176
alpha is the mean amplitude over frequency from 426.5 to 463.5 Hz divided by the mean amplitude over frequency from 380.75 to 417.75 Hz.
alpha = 1.07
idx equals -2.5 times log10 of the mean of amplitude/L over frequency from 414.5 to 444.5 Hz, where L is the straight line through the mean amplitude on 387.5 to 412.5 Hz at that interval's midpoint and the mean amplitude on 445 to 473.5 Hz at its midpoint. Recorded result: -0.15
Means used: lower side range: 155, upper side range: 160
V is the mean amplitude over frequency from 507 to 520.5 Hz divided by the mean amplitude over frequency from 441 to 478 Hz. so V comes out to 1.1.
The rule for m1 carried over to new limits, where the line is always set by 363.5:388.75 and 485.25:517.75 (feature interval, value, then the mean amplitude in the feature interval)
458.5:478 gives 1.3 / 157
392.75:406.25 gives 1.3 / 149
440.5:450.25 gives -0.2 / 171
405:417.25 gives -2.1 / 194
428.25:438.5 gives -0.8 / 179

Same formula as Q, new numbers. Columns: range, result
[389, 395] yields 114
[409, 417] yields 198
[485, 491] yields 169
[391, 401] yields 131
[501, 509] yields 164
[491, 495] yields 168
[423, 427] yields 184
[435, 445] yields 176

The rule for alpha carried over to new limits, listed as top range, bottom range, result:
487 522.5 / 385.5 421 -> 1.05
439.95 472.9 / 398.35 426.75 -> 0.89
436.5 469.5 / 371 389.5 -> 1.03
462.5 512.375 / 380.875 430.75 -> 0.99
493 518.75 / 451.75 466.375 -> 1.07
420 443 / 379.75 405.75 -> 1.24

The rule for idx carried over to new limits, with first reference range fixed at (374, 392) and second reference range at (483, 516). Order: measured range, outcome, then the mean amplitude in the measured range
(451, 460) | 0.01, 161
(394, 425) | -0.12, 175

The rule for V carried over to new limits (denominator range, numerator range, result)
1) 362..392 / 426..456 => 1.09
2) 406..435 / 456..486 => 0.84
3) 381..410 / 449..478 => 1.06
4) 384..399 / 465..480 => 1.19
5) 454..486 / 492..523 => 1.09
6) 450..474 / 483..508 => 1.05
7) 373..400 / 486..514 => 1.16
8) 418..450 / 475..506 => 0.92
